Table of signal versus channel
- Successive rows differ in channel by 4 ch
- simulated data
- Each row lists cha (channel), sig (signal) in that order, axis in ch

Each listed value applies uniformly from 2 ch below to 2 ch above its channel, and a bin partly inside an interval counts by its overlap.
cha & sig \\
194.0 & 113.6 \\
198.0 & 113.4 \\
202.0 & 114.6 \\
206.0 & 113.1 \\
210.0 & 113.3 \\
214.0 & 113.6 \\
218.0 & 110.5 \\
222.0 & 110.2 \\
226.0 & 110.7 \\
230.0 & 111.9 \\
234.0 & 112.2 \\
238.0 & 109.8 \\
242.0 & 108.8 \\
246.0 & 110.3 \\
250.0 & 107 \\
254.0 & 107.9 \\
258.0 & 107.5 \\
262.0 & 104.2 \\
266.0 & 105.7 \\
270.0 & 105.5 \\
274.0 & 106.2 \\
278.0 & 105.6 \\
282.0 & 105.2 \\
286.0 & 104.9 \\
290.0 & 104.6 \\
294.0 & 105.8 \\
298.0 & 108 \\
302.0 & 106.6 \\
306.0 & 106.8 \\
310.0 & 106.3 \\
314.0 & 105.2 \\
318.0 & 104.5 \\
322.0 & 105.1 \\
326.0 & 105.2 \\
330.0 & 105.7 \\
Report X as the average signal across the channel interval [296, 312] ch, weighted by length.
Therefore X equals 107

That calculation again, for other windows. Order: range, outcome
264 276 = 106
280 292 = 105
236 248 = 110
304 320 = 106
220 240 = 111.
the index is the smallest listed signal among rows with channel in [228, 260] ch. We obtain 107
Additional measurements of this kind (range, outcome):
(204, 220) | 110.5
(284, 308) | 104.6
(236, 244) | 108.8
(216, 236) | 110.2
